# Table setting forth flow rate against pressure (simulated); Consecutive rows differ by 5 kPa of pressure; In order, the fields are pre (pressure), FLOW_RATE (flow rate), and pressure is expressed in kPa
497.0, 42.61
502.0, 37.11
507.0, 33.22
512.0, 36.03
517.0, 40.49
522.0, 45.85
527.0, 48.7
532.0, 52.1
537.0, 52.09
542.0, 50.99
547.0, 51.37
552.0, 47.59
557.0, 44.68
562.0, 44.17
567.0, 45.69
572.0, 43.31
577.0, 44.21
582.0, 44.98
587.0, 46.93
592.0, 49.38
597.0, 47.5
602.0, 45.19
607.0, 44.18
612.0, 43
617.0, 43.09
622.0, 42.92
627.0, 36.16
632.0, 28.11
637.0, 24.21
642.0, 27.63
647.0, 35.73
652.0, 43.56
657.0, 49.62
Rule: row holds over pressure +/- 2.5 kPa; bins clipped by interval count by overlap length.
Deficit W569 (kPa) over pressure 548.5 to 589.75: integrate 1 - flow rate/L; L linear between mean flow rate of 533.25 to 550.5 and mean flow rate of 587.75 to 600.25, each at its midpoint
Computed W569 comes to 3.5 kPa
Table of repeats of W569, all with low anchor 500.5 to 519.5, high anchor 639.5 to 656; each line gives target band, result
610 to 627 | -2.4 kPa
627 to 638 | 2.4 kPa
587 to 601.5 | -4.3 kPa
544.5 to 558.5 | -4.3 kPa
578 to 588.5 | -2.5 kPa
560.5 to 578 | -3.6 kPa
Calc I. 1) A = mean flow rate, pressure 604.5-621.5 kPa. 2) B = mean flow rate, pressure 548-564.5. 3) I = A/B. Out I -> 0.94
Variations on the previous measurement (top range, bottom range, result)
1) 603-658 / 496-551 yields 0.85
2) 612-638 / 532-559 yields 0.73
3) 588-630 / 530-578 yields 0.92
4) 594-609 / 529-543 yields 0.89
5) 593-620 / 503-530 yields 1.10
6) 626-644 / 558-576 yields 0.64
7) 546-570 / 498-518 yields 1.26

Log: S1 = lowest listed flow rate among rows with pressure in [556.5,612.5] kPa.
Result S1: 43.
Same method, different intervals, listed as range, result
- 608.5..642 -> 24.21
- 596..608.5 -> 44.18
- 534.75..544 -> 50.99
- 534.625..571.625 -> 44.17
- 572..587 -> 43.31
